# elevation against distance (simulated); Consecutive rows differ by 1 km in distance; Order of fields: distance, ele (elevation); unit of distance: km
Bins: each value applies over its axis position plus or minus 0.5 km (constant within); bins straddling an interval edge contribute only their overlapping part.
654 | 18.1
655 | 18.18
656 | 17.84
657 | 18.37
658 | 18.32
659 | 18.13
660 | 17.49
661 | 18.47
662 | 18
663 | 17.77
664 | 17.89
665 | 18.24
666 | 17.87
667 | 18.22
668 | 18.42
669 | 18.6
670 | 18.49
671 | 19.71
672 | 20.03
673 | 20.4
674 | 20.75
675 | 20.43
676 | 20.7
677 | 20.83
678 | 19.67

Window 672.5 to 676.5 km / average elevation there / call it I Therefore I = 20.6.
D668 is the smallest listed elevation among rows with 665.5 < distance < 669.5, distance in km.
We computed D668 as 17.87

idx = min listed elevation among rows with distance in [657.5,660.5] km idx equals 17.49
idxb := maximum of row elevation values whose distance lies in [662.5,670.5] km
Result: 18.6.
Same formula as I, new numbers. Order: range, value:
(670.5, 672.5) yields 19.9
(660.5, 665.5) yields 18.1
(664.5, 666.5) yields 18.1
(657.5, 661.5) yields 18.1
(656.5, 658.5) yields 18.3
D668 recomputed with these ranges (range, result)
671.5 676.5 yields 20.03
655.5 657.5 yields 17.84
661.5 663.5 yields 17.77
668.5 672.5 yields 18.49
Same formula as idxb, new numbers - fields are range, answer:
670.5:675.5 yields 20.75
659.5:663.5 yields 18.47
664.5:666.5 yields 18.24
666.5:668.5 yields 18.42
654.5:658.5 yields 18.37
